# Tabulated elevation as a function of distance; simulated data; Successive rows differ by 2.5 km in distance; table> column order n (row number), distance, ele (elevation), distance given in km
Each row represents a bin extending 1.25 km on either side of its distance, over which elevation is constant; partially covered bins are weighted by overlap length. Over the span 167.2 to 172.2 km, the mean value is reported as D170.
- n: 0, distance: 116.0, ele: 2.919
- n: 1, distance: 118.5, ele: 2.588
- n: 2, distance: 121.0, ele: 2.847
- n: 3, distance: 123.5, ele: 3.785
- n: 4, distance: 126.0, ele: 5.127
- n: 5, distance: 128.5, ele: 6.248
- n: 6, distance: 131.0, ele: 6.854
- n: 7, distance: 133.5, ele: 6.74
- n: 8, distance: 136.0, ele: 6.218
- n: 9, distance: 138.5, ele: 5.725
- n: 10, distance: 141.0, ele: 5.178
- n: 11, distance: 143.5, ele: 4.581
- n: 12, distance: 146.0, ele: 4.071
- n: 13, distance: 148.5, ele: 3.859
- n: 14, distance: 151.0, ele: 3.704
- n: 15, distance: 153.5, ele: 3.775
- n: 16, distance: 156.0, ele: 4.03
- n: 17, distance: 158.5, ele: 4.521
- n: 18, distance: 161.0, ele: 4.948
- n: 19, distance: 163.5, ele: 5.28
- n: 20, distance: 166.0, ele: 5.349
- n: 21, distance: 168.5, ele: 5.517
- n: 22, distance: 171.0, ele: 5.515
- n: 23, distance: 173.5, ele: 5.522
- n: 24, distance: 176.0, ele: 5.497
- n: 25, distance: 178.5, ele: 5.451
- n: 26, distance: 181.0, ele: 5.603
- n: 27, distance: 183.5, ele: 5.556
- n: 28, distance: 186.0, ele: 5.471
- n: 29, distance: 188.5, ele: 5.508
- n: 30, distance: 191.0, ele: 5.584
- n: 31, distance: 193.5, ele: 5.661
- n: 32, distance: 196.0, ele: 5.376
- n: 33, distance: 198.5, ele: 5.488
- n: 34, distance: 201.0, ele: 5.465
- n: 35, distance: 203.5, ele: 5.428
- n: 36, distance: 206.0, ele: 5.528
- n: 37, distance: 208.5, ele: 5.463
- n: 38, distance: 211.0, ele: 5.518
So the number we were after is 5.51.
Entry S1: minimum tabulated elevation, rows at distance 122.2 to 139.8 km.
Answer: 3.785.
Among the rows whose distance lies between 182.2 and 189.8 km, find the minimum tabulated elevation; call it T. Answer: 5.471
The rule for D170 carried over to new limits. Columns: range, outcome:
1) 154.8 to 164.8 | 4.7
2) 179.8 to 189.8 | 5.53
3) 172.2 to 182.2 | 5.52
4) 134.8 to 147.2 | 5.15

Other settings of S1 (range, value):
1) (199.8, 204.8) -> 5.428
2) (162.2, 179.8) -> 5.28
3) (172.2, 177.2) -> 5.497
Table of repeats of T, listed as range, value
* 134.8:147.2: 4.071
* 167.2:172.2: 5.515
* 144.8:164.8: 3.704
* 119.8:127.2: 2.847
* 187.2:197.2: 5.376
